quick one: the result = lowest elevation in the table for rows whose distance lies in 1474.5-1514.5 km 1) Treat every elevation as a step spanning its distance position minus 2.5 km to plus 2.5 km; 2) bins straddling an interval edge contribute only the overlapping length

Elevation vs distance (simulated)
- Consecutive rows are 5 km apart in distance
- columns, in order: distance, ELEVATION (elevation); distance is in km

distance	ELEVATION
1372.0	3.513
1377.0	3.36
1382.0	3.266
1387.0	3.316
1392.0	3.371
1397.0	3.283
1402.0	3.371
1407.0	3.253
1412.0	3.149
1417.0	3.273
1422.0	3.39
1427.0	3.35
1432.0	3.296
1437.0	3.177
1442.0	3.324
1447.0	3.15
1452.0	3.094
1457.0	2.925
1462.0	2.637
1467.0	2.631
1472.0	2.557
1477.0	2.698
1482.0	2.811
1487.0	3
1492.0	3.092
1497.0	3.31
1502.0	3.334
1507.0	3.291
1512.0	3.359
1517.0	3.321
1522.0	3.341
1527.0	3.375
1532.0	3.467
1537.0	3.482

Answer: 2.698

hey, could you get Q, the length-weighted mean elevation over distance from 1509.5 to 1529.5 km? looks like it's 3.35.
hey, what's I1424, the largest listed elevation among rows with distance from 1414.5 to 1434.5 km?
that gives 3.39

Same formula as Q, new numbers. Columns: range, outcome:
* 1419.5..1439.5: 3.3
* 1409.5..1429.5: 3.29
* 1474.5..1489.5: 2.84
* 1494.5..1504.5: 3.32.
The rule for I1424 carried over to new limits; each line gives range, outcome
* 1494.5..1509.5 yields 3.334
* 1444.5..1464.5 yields 3.15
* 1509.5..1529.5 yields 3.375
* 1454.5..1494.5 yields 3.092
